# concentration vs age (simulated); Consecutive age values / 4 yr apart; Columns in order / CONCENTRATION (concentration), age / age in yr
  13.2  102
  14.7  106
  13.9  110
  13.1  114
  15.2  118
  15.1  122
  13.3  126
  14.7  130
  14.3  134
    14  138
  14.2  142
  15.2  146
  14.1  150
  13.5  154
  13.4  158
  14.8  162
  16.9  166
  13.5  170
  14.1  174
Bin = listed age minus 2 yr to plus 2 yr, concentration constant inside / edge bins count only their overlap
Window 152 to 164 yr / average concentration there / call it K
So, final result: 13.9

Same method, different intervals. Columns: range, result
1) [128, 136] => 14.5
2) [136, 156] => 14.2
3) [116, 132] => 14.6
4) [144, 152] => 14.6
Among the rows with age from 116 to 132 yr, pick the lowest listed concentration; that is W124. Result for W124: 13.3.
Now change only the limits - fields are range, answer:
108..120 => 13.1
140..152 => 14.1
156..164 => 13.4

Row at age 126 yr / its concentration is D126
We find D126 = 13.3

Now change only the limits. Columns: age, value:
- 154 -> 13.5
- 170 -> 13.5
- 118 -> 15.2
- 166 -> 16.9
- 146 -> 15.2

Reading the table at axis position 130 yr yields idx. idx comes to 14.7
